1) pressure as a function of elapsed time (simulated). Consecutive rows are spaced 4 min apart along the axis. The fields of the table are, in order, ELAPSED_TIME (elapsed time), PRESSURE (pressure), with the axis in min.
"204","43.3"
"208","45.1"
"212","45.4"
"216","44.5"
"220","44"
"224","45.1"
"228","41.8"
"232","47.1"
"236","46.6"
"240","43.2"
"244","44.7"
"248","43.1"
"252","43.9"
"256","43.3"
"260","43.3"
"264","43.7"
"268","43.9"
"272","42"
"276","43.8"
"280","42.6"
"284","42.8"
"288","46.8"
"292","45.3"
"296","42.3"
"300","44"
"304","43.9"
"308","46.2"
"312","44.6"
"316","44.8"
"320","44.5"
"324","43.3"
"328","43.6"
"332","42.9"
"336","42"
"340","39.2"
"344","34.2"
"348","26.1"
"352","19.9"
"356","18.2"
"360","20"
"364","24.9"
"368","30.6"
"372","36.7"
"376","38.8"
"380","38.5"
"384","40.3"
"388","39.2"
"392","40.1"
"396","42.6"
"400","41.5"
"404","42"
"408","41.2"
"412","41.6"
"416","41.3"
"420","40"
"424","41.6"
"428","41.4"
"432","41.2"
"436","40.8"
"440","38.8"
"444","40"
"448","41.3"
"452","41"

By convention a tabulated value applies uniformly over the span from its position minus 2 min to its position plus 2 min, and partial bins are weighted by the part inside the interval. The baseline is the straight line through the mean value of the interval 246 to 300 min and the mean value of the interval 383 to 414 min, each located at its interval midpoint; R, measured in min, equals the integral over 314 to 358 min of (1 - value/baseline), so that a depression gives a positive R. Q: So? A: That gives 6.39 min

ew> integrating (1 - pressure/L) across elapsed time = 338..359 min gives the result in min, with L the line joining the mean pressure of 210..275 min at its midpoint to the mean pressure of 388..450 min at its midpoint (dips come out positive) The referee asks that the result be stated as 7.5 min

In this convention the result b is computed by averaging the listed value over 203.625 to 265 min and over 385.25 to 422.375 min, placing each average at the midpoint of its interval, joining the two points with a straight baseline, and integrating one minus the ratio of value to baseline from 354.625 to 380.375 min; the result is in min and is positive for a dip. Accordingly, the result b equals 7.6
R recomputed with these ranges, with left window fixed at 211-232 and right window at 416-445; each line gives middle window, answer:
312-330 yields -0.64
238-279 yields 0.23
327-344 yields 0.57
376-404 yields 0.66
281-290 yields -0.28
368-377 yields 1.21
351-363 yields 6.34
